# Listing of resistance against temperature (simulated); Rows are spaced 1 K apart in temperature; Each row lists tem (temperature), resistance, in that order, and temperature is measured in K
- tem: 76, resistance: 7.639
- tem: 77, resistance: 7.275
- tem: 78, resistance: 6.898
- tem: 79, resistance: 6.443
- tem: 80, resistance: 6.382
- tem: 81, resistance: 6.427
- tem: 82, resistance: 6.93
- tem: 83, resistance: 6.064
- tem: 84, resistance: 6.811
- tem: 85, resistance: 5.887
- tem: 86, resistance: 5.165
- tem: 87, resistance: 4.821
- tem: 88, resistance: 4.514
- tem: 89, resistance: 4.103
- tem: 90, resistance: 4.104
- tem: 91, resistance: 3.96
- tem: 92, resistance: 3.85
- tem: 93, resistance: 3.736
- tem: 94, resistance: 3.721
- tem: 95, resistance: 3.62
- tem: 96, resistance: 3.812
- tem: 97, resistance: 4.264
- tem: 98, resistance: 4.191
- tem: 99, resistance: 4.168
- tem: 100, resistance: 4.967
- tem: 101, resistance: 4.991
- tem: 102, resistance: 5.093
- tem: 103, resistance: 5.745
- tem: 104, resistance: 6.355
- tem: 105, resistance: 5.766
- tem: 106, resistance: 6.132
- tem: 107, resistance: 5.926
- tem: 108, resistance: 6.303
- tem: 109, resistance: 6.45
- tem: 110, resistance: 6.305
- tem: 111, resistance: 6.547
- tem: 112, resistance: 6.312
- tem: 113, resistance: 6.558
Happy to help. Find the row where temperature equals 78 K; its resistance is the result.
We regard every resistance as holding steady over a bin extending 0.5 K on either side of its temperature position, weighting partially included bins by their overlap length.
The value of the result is 6.898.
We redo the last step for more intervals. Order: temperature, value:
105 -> 5.766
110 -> 6.305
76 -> 7.639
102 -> 5.093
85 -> 5.887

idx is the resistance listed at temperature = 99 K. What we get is 4.168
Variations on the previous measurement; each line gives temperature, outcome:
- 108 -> 6.303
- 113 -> 6.558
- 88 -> 4.514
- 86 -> 5.165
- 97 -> 4.264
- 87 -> 4.821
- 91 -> 3.96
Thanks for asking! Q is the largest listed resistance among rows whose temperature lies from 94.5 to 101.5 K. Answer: 4.991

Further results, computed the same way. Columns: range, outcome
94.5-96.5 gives 3.812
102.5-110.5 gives 6.45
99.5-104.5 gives 6.355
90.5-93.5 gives 3.96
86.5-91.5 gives 4.821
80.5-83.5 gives 6.93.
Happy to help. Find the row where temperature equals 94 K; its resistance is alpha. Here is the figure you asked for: 3.721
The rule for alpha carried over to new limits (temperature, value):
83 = 6.064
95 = 3.62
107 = 5.926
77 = 7.275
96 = 3.812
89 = 4.103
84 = 6.811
